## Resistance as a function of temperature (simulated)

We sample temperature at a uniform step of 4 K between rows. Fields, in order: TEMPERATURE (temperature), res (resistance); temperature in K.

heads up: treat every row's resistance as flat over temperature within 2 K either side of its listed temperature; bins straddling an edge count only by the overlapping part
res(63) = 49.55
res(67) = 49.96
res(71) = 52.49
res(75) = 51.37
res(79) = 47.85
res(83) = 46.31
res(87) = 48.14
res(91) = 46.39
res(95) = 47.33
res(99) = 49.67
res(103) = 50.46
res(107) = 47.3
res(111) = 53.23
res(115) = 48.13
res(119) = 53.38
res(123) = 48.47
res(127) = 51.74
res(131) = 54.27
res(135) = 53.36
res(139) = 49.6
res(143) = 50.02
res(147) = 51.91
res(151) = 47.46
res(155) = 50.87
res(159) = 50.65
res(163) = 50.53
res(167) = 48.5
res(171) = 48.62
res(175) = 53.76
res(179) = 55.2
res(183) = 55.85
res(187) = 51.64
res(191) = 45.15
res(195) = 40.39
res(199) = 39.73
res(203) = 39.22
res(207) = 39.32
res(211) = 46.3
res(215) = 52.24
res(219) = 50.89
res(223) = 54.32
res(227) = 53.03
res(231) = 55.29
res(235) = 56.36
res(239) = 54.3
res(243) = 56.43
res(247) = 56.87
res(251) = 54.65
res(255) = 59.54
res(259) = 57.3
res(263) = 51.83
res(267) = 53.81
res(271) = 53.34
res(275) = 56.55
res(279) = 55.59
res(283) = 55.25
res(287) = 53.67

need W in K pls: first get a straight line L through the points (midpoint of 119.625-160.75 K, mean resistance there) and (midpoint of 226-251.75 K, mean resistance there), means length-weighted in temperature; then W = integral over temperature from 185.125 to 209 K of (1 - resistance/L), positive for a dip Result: 4.9 K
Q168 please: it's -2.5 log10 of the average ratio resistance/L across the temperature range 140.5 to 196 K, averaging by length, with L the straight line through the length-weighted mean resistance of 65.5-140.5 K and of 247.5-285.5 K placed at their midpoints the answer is 0.04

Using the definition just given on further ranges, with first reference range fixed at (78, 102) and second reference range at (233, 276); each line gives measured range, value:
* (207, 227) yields 0.08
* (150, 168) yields 0.03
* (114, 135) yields -0.05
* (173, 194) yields 0.01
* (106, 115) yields -0.03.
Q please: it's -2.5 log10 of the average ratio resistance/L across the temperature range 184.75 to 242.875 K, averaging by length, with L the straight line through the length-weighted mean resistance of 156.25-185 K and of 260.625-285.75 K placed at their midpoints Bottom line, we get 0.09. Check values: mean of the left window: 51.8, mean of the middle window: 48.7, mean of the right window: 54.4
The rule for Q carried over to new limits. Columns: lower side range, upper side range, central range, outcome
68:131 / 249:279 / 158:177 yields 0.034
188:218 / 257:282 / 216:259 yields -0.120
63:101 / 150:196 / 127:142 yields -0.055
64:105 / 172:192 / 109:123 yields -0.021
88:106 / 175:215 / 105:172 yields -0.064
